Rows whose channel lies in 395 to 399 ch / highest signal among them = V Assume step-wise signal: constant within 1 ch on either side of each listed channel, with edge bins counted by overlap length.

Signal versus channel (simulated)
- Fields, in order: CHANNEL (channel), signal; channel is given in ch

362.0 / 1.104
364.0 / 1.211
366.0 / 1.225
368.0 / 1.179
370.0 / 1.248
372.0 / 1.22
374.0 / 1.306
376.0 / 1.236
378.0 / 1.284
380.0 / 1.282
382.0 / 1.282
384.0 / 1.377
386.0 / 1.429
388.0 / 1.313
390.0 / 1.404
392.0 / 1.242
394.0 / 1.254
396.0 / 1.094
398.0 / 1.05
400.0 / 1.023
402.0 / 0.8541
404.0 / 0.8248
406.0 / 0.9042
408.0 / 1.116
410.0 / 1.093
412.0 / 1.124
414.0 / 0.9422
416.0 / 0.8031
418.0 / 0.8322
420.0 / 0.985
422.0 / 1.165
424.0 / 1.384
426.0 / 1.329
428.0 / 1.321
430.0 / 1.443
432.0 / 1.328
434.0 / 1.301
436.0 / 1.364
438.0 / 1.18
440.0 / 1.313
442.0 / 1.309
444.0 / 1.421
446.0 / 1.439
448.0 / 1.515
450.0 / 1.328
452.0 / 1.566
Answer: 1.094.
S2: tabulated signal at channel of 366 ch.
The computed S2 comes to 1.225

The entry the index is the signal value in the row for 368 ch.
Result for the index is 1.179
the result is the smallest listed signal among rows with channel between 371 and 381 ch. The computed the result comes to 1.22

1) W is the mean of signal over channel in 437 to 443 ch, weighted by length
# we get 1.27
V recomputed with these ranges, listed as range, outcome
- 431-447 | 1.439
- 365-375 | 1.306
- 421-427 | 1.384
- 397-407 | 1.05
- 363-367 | 1.225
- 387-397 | 1.404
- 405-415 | 1.124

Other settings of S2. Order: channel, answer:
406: 0.9042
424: 1.384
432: 1.328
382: 1.282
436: 1.364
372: 1.22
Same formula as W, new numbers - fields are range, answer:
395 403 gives 1.01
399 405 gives 0.901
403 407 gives 0.865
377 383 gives 1.28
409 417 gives 0.991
